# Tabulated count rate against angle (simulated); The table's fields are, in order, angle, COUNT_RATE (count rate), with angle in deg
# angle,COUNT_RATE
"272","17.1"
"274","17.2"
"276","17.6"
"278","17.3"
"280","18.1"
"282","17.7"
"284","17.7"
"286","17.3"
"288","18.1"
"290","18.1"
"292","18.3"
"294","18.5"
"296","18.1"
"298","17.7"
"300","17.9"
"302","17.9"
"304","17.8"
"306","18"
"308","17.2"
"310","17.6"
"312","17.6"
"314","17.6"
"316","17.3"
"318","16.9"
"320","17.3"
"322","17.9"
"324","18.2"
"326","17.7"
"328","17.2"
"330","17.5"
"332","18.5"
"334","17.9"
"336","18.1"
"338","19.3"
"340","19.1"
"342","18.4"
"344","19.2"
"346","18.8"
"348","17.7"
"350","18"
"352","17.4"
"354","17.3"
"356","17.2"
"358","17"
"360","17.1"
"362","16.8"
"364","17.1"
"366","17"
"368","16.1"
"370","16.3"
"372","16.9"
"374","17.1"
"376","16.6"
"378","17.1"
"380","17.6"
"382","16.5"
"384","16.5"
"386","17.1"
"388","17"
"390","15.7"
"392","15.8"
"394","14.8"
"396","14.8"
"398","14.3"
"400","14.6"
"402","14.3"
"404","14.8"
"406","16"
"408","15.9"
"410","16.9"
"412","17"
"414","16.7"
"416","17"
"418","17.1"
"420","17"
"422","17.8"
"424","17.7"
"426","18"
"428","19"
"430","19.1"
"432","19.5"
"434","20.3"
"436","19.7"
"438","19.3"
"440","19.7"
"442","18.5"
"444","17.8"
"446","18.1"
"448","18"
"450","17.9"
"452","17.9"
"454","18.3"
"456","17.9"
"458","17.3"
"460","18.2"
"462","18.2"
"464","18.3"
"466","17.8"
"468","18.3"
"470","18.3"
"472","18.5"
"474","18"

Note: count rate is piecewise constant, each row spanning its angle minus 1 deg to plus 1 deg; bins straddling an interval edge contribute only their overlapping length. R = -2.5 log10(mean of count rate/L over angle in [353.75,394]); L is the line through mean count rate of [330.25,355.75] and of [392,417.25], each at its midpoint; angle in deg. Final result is 0.01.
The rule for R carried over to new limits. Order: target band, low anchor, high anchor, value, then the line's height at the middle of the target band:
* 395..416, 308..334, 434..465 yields 0.16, 18.1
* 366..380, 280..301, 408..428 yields 0.05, 17.5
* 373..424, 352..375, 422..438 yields 0.11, 18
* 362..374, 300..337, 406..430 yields 0.05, 17.5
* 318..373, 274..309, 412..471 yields 0.02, 18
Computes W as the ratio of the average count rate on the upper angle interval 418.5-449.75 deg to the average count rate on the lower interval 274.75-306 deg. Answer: 1.04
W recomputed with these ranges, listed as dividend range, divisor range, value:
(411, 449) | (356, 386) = 1.08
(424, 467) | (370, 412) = 1.15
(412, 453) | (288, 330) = 1.03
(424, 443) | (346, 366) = 1.10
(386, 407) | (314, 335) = 0.87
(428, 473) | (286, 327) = 1.04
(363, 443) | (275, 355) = 0.95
